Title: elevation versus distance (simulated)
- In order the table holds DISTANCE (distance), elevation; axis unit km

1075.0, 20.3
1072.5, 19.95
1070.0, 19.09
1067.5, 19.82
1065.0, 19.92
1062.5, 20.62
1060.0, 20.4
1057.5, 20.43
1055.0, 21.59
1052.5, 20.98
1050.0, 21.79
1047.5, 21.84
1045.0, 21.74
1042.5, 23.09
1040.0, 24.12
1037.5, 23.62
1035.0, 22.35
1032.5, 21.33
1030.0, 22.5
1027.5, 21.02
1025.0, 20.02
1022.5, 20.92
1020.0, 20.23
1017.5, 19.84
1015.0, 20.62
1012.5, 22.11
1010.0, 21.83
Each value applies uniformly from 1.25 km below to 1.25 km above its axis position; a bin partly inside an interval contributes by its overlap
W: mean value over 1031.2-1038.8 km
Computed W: 22.4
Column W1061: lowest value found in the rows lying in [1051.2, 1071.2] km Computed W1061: 19.09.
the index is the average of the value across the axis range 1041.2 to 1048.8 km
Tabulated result 22.2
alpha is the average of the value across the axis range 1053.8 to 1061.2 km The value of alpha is 20.8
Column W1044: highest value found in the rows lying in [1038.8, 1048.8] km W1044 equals 24.12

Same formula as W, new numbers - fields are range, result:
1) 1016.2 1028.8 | 20.4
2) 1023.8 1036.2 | 21.4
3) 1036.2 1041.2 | 23.9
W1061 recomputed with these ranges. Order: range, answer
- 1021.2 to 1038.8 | 20.02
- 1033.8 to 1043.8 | 22.35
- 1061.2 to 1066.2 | 19.92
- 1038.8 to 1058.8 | 20.43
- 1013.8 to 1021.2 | 19.84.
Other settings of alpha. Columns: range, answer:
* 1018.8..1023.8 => 20.6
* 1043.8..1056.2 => 21.6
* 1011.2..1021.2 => 20.7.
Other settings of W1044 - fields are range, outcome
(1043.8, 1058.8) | 21.84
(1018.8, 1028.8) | 21.02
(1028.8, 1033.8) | 22.5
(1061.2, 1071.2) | 20.62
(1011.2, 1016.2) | 22.11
